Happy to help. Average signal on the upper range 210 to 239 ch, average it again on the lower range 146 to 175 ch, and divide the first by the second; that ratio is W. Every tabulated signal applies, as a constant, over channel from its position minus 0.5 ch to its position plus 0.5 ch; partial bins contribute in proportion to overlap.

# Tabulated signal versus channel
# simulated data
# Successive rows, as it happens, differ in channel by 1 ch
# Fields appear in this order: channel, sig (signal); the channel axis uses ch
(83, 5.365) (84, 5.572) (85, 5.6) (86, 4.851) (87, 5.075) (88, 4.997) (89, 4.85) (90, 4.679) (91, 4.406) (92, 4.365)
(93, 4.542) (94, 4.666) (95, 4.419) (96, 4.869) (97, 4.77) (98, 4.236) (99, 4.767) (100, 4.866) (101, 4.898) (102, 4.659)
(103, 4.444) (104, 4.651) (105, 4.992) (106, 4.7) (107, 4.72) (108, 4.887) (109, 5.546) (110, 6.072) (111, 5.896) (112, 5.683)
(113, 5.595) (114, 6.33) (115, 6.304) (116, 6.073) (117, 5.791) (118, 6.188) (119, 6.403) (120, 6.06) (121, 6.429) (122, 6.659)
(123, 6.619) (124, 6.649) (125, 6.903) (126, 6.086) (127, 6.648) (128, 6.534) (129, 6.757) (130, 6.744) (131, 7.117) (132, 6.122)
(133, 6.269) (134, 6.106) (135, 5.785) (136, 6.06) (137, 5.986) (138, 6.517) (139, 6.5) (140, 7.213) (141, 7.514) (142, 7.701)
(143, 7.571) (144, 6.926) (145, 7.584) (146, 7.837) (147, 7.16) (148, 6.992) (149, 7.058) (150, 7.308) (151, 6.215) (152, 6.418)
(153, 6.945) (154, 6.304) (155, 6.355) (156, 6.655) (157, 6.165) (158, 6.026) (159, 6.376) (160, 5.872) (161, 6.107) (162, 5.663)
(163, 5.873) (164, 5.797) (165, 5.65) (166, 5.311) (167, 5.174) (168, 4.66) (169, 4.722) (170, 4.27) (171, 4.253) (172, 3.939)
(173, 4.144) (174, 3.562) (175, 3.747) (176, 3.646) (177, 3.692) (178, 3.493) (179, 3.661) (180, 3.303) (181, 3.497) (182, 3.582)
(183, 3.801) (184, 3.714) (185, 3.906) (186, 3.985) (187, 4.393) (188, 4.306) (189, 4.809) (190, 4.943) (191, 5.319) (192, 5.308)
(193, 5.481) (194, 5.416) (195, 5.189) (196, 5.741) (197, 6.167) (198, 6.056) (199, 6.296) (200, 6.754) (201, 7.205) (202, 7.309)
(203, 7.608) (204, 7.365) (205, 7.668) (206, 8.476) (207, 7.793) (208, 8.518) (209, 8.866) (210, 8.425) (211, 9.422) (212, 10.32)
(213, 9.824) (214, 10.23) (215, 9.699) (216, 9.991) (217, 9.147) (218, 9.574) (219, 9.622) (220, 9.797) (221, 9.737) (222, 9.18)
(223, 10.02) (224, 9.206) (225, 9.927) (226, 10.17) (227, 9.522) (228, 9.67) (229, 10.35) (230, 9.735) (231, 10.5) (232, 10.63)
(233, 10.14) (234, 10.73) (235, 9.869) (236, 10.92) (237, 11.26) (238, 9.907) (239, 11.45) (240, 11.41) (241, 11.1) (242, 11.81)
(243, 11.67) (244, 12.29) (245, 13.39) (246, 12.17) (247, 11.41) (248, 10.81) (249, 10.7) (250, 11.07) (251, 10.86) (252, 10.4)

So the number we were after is 1.7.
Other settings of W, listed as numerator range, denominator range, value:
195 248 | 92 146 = 1.60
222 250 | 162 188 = 2.52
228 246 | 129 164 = 1.67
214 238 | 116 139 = 1.56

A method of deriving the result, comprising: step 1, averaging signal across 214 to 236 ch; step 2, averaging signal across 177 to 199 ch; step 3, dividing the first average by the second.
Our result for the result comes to 2.15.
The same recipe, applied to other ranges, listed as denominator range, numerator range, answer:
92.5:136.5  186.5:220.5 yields 1.31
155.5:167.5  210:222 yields 1.64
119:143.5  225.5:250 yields 1.65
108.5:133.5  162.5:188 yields 0.67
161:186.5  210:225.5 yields 2.24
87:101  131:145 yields 1.43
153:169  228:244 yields 1.84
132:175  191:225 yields 1.33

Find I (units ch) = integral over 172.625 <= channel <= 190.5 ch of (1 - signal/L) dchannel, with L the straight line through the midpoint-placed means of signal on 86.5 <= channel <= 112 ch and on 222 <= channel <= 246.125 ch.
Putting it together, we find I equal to 9.61 ch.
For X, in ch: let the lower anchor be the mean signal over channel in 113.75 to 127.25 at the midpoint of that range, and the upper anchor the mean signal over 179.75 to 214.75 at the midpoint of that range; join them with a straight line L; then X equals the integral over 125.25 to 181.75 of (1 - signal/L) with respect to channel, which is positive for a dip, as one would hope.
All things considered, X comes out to 4.6 ch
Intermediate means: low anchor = 6.36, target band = 5.84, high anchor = 6.36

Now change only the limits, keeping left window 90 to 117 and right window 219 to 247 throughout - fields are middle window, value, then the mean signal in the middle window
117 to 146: -1.8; 6.64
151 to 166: 2.6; 6.13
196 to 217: 3.0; 8.16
